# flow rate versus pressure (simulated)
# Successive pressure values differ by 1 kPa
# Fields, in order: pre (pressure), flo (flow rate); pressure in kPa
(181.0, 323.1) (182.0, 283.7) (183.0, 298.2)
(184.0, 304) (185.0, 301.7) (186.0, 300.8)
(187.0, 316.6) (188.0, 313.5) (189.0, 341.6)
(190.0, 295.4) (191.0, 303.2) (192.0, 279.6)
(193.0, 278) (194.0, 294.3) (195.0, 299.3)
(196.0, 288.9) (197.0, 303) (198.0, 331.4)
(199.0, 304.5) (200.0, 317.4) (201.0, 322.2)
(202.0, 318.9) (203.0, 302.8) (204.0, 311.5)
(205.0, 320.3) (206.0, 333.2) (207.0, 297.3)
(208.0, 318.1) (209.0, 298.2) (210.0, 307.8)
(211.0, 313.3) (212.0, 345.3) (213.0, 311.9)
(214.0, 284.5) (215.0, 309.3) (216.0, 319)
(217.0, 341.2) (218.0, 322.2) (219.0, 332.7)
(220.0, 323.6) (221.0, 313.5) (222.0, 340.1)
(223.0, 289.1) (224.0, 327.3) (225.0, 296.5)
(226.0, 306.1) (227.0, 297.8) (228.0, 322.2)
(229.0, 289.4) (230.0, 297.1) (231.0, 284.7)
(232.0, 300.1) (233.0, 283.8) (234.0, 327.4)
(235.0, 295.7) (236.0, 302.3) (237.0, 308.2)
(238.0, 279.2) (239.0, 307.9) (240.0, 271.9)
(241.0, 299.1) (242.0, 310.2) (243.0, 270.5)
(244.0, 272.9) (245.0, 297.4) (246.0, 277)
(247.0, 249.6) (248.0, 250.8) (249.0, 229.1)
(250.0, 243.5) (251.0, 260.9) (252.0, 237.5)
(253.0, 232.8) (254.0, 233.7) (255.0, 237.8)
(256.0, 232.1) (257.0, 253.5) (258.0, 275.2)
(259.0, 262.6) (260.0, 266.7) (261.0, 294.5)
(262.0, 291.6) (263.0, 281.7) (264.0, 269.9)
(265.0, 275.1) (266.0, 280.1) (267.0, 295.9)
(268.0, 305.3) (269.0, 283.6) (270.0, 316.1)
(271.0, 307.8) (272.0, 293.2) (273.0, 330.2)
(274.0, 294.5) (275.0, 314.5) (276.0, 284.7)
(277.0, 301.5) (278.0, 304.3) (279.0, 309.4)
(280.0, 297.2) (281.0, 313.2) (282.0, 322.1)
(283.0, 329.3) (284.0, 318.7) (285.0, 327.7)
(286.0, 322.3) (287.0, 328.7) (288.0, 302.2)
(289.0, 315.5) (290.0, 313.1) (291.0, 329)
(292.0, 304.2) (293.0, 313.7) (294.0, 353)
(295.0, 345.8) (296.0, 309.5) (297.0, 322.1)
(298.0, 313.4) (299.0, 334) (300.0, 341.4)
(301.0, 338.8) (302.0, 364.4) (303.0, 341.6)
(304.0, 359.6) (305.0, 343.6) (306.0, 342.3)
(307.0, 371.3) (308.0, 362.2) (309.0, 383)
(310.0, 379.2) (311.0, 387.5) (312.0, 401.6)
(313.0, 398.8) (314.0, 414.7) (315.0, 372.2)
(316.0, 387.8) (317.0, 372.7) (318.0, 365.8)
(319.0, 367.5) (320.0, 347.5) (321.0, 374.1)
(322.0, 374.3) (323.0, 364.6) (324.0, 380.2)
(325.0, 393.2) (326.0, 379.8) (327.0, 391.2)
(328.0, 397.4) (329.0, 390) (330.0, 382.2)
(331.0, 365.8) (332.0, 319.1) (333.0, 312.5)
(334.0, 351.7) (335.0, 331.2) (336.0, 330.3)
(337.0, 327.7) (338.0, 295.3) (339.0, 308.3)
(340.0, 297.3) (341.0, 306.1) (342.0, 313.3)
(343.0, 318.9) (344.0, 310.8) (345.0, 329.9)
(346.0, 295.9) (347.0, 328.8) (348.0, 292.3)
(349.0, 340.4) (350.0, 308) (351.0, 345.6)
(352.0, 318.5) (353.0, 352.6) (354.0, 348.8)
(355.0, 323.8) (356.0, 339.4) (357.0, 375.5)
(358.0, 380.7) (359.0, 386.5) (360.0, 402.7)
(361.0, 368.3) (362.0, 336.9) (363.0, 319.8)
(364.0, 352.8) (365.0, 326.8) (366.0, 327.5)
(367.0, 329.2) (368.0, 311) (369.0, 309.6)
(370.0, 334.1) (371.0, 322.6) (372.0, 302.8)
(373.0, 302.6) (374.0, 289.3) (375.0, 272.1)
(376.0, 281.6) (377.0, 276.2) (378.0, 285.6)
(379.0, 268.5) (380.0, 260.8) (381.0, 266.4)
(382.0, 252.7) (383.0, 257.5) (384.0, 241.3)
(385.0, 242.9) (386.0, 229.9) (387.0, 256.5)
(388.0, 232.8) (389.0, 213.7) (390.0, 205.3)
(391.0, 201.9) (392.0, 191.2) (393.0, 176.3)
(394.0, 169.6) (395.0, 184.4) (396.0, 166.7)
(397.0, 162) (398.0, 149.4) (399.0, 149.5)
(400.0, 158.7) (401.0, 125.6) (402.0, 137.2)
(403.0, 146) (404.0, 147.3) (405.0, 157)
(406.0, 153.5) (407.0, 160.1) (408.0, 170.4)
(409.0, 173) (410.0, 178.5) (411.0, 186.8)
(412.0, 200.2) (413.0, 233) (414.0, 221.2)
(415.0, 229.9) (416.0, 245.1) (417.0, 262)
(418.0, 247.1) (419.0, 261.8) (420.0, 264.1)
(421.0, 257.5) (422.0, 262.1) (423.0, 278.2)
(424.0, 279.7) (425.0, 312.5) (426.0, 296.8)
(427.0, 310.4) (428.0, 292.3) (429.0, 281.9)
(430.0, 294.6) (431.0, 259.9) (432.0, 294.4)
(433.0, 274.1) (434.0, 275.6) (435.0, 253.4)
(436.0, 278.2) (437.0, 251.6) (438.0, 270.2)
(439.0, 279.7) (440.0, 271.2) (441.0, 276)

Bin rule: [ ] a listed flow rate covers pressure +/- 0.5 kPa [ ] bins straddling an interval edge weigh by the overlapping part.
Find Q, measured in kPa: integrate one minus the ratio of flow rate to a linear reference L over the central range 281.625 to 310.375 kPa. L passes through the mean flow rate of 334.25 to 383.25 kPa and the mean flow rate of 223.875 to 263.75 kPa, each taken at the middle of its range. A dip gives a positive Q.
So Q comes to -3.8 kPa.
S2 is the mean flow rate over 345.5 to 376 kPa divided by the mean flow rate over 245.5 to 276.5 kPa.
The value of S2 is 1.21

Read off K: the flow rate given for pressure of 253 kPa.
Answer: 232.8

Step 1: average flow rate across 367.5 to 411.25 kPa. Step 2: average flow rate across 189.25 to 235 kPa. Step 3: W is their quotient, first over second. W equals 0.7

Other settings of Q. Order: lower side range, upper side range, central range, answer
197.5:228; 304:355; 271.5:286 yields 1.1 kPa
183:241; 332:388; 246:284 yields 3.5 kPa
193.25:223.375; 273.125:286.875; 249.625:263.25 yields 2.4 kPa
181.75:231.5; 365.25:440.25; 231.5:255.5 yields 1.8 kPa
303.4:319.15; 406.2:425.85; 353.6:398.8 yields 2.0 kPa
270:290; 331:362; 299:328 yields -4.4 kPa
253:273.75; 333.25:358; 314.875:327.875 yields -2.7 kPa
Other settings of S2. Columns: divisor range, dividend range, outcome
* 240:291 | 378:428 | 0.76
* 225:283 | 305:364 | 1.24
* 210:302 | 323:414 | 0.93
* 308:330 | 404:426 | 0.59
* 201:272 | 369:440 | 0.81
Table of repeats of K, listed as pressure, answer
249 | 229.1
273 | 330.2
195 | 299.3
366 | 327.5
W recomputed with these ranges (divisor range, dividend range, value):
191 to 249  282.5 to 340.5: 1.16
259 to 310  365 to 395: 0.83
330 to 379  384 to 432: 0.67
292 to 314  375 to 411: 0.57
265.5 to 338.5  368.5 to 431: 0.68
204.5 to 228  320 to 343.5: 1.10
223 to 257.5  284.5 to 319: 1.25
